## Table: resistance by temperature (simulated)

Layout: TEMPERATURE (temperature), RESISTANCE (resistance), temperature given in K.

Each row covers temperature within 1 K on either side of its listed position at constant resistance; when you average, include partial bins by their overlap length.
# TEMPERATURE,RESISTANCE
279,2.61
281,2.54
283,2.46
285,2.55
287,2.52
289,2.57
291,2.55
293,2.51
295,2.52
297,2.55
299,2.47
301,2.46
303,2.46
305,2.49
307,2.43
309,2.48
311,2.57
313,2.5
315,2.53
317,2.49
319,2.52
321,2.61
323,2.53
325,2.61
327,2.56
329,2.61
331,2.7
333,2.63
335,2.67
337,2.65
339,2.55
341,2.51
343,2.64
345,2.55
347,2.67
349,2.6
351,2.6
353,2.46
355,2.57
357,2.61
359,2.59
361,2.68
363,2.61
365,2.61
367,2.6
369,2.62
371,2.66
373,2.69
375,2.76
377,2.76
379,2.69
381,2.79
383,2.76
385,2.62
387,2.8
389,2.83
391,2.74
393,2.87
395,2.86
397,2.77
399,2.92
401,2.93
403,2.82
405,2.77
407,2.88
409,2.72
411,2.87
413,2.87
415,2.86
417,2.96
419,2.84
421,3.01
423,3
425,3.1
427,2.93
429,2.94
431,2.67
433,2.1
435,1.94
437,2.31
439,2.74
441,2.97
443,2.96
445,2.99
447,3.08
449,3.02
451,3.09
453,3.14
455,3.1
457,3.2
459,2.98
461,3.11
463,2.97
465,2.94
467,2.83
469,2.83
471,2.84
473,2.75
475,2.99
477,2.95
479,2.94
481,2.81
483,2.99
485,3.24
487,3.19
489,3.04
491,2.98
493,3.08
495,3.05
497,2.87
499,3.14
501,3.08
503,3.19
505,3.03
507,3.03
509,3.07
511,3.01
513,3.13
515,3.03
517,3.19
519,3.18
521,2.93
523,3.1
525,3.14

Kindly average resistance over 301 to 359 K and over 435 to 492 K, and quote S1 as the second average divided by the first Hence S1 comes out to 1.15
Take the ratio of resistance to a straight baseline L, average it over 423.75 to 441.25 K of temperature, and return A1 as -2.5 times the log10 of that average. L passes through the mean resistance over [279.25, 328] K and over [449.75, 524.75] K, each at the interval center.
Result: 0.10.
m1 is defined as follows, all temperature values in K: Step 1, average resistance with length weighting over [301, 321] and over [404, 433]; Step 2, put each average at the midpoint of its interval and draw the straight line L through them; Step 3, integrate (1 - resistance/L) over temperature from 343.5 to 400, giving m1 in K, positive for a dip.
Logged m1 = 0.3 K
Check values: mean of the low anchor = 2.5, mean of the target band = 2.69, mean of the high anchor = 2.86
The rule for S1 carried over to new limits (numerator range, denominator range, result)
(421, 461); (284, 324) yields 1.14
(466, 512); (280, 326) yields 1.19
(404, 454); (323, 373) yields 1.09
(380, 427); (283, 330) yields 1.13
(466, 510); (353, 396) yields 1.11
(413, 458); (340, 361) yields 1.11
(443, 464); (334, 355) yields 1.18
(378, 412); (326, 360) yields 1.08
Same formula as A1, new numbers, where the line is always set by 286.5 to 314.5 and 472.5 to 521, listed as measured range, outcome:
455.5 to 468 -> -0.02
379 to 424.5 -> -0.02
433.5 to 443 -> 0.15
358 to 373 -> 0.02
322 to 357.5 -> 0.01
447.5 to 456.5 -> -0.06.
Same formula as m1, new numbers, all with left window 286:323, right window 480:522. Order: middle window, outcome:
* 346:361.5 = 0.32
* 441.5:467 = -0.94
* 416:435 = 0.38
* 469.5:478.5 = 0.31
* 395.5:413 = -0.29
